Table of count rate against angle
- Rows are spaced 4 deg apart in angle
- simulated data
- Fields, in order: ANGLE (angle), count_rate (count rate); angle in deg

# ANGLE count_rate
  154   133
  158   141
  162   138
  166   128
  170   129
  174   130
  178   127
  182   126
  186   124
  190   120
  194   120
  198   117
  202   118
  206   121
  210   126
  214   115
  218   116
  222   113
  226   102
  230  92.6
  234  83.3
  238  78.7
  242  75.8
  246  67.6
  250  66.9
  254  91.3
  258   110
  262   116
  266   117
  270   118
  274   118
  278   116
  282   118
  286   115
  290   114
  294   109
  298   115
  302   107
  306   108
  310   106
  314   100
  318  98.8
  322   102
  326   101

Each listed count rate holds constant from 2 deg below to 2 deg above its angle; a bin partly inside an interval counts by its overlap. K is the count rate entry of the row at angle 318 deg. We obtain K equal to 98.8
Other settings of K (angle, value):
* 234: 83.3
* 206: 121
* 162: 138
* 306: 108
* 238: 78.7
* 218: 116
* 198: 117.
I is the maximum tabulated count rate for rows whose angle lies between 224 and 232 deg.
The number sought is 102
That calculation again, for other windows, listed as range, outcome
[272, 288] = 118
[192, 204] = 120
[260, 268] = 117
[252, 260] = 110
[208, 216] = 126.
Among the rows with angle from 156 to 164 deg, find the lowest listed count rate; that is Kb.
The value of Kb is 138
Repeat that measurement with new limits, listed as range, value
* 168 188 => 124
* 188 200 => 117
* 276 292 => 114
